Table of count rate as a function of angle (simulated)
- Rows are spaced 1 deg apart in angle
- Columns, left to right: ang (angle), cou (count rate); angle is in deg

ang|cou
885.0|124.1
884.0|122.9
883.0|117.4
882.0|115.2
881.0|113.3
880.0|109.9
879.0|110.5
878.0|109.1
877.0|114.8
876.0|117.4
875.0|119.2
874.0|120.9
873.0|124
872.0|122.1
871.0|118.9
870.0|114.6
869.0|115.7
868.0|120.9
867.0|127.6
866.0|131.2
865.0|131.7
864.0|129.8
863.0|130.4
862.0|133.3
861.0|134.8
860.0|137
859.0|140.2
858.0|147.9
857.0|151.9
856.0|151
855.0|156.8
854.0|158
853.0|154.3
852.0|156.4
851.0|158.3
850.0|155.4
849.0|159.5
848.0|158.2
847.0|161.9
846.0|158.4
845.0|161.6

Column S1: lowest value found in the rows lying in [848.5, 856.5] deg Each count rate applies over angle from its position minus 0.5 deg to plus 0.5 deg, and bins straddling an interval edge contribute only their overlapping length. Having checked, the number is 151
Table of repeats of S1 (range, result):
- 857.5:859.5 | 140.2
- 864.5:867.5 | 127.6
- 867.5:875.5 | 114.6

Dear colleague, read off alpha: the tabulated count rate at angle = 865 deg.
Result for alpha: 131.7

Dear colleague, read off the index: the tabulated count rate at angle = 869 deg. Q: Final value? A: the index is 115.7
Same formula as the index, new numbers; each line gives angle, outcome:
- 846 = 158.4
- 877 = 114.8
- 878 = 109.1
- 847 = 161.9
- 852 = 156.4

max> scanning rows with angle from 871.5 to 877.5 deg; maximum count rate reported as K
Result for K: 124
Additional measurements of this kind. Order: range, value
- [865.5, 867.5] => 131.2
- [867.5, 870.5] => 120.9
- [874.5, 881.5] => 119.2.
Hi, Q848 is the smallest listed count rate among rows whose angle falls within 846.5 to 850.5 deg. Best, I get 155.4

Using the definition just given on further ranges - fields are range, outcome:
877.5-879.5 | 109.1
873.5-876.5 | 117.4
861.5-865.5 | 129.8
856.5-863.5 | 130.4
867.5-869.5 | 115.7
